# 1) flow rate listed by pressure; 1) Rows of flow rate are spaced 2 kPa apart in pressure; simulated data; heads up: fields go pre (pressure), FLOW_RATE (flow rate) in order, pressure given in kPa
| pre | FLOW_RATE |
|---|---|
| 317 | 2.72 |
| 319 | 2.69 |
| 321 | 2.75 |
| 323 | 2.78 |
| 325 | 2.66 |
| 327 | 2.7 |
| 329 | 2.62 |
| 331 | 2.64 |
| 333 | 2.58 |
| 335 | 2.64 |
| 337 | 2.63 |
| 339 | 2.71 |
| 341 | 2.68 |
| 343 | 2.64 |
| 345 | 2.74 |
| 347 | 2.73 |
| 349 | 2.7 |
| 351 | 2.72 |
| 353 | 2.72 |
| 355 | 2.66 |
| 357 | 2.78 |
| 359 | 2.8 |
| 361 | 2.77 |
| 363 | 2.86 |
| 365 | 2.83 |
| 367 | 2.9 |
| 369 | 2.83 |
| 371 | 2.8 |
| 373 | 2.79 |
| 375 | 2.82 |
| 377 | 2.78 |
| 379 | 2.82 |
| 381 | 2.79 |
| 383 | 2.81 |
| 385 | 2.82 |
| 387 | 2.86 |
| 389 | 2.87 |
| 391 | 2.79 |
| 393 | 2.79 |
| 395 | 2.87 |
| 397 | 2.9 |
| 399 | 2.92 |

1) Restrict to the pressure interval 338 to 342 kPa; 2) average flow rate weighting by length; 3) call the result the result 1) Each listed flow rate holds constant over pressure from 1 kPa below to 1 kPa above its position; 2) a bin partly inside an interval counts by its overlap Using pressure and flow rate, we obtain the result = 2.7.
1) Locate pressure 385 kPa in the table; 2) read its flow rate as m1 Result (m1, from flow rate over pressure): 2.82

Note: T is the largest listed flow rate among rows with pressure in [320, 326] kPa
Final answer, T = 2.78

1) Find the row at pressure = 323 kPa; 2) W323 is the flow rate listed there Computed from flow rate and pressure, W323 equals 2.78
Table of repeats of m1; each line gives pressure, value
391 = 2.79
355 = 2.66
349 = 2.7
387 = 2.86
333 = 2.58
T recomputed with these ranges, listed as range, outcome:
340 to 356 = 2.74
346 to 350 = 2.73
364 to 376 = 2.9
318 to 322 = 2.75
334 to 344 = 2.71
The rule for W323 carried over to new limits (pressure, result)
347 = 2.73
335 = 2.64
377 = 2.78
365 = 2.83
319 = 2.69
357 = 2.78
